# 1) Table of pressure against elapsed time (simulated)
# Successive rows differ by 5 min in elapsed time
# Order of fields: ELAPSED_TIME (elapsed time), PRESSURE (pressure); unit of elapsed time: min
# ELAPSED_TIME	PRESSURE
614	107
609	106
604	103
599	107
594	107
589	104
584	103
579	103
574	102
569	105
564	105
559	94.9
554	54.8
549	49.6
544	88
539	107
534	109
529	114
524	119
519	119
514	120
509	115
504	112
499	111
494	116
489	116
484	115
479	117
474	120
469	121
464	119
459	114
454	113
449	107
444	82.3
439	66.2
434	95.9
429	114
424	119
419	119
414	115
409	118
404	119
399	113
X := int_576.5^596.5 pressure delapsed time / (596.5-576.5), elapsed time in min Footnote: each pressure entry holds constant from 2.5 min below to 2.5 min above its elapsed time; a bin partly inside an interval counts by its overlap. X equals 104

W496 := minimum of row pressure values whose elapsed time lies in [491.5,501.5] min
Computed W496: 111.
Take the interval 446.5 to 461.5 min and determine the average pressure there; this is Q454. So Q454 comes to 111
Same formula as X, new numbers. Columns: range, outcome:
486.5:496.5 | 116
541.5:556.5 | 64.1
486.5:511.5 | 114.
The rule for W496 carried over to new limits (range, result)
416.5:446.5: 66.2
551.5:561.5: 54.8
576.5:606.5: 103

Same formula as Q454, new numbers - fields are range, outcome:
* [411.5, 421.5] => 117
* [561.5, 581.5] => 104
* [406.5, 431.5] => 117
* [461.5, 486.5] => 118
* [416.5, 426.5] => 119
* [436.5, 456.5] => 92.1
